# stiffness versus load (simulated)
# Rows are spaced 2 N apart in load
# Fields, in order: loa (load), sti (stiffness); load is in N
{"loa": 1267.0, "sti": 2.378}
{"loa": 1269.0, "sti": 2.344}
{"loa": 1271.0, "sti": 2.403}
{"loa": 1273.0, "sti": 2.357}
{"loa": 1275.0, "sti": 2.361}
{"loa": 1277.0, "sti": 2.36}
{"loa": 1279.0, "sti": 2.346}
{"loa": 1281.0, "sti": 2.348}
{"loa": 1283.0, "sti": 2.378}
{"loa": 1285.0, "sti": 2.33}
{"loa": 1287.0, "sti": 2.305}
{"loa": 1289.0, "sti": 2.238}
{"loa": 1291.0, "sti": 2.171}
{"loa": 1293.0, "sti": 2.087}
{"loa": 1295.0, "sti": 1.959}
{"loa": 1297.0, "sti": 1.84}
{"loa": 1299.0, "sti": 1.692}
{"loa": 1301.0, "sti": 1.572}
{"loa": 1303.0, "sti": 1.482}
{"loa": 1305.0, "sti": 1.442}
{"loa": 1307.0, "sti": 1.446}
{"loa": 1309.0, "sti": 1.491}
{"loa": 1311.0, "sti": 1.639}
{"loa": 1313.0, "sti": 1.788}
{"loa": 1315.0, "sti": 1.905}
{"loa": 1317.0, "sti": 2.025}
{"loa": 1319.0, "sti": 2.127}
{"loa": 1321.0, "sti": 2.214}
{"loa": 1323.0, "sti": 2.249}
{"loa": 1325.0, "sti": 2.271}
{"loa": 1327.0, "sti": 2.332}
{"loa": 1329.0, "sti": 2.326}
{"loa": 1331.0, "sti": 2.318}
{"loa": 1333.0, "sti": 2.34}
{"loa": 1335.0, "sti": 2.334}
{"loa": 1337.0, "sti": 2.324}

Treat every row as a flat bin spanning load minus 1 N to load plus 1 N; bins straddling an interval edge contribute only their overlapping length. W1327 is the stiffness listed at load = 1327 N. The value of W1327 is 2.332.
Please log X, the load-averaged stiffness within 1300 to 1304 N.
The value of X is 1.53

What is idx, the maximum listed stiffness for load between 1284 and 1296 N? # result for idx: 2.33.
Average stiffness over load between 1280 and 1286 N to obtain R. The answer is 2.35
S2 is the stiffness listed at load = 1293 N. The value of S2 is 2.087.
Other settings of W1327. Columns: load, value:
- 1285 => 2.33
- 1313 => 1.788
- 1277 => 2.36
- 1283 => 2.378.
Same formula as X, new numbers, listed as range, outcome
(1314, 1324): 2.1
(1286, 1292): 2.24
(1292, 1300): 1.89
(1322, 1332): 2.3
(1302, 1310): 1.47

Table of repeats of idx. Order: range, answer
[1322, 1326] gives 2.271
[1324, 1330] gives 2.332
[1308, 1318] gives 2.025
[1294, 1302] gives 1.959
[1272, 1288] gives 2.378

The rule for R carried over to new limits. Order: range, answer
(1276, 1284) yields 2.36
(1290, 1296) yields 2.07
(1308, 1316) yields 1.71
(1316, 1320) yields 2.08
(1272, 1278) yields 2.36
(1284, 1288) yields 2.32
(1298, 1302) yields 1.63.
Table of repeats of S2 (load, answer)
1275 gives 2.361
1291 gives 2.171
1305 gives 1.442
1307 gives 1.446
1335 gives 2.334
